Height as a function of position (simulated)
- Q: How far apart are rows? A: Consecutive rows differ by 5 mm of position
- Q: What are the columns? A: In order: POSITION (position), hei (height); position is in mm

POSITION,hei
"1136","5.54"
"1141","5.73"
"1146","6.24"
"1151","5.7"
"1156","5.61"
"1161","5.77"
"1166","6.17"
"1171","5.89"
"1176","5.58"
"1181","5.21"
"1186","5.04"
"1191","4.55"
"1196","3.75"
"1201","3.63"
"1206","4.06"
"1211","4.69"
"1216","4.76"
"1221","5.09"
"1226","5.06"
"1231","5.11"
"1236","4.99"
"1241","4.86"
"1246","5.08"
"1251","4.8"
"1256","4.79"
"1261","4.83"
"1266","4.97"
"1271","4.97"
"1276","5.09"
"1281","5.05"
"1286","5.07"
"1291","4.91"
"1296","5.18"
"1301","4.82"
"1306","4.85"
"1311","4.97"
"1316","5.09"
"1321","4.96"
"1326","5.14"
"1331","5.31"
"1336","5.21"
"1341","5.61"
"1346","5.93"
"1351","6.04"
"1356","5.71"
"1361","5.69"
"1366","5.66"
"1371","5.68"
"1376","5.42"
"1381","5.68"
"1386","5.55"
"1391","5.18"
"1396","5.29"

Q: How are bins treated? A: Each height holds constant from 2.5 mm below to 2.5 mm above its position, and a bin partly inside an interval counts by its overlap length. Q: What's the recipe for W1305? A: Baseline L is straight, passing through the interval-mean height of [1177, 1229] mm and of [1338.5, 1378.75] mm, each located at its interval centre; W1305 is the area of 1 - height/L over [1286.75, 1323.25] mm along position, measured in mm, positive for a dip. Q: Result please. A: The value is 2.5 mm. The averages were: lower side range 4.62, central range 4.97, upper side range 5.72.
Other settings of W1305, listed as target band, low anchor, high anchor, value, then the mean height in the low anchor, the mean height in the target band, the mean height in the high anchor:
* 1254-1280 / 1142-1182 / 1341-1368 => 3.82 mm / 5.79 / 4.94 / 5.79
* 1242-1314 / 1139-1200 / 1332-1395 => 7.22 mm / 5.39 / 4.95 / 5.6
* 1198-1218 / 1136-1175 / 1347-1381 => 5.33 mm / 5.84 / 4.26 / 5.71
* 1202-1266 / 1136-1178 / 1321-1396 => 9.97 mm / 5.82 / 4.82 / 5.53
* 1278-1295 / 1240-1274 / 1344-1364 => 0.53 mm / 4.9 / 5.03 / 5.84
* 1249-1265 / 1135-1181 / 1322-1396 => 2.37 mm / 5.78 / 4.82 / 5.54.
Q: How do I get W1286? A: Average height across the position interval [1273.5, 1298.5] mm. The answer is 5.06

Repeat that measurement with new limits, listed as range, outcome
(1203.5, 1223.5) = 4.65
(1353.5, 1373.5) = 5.69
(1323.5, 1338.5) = 5.22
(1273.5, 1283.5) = 5.07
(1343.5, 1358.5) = 5.89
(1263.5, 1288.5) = 5.03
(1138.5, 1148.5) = 5.99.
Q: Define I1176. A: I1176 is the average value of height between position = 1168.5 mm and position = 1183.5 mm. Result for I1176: 5.56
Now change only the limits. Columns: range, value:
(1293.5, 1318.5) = 4.98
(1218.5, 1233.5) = 5.09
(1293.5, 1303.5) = 5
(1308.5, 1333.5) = 5.09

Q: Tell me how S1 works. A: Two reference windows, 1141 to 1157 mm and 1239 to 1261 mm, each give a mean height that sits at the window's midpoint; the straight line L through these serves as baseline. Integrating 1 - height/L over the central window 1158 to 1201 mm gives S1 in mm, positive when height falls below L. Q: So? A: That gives 3.23 mm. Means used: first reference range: 5.85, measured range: 5.16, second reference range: 4.88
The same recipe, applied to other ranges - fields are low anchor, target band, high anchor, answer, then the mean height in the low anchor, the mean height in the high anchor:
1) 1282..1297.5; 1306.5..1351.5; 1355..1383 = 0.3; 5.04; 5.64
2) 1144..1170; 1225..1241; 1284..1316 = 1.1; 5.89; 4.97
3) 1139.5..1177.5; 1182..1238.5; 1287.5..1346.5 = 9.9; 5.85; 5.14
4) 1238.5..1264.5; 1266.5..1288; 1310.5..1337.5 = -0.3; 4.88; 5.12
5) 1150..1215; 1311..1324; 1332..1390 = 1.1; 5.03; 5.63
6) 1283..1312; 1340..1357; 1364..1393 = -1.7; 4.97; 5.53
